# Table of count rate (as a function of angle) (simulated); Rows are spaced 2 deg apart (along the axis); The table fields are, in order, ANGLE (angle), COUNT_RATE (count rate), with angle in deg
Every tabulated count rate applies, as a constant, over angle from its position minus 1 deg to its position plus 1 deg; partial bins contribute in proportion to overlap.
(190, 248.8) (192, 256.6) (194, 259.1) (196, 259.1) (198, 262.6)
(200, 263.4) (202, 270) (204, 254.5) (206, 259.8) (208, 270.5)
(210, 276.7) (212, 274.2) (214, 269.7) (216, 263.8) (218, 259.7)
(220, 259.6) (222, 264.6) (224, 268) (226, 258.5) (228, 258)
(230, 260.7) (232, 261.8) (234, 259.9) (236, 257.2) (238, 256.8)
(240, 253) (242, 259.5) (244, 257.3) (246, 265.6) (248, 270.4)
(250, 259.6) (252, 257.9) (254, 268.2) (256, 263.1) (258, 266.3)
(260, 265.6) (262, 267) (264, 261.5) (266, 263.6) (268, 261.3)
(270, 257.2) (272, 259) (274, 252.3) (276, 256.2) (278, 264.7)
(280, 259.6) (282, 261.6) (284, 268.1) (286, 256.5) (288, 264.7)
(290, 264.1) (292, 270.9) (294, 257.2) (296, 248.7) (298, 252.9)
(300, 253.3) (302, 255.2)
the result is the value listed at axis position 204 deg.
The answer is 254.5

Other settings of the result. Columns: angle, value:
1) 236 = 257.2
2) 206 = 259.8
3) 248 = 270.4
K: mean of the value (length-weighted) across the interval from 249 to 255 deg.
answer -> 262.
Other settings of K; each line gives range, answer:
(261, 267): 264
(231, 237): 260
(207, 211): 274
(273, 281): 258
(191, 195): 258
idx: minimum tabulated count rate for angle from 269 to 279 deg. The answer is 252.3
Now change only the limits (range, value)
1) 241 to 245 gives 257.3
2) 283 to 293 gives 256.5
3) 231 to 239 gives 256.8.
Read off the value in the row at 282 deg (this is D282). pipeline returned 261.6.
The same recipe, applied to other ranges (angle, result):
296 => 248.7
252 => 257.9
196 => 259.1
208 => 270.5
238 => 256.8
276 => 256.2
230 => 260.7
